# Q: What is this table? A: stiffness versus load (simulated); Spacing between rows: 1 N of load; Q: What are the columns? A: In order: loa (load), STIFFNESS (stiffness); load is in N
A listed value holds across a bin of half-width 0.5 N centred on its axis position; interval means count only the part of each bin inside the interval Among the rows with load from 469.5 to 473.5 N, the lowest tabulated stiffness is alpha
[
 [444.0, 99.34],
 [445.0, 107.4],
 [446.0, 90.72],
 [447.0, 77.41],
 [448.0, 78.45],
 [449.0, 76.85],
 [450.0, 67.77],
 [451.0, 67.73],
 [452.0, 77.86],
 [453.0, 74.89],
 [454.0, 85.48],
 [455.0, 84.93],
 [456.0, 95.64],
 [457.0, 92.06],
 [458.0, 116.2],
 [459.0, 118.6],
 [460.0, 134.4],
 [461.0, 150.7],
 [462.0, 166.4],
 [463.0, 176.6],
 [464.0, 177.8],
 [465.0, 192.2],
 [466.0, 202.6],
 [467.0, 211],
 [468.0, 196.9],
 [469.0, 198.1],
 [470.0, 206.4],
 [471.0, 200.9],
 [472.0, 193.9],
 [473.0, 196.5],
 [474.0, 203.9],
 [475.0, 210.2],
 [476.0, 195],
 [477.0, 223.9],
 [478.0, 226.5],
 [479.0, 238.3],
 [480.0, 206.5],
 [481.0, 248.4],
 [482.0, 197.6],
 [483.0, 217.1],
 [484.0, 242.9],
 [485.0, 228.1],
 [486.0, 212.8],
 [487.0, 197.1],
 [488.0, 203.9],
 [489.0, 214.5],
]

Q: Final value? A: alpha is 193.9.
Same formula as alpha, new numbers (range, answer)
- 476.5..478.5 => 223.9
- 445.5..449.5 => 76.85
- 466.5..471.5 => 196.9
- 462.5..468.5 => 176.6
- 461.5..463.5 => 166.4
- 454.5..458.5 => 84.93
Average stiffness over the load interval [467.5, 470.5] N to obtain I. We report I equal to 200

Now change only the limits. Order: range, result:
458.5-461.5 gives 135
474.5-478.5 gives 214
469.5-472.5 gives 200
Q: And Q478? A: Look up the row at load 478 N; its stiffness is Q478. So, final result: 226.5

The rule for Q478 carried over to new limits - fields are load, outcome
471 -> 200.9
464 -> 177.8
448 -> 78.45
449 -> 76.85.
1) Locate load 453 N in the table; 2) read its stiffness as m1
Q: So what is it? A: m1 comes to 74.89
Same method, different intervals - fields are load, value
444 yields 99.34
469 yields 198.1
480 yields 206.5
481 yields 248.4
